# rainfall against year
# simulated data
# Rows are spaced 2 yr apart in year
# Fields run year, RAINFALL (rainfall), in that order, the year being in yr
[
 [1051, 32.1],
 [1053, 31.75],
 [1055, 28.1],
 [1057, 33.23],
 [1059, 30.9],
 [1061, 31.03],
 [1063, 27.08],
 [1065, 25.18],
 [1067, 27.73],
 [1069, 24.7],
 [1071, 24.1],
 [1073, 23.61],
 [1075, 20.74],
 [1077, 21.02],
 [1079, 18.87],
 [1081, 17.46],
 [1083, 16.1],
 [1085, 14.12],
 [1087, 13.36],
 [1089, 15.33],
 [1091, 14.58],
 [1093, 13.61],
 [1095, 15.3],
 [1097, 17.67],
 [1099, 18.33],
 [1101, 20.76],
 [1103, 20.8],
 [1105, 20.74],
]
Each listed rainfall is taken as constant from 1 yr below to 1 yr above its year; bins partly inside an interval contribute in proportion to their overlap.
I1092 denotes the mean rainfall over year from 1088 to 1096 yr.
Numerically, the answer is 14.7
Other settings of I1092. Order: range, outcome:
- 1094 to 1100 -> 17.1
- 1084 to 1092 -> 14.3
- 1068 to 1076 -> 23.3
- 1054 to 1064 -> 30.1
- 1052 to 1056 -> 29.9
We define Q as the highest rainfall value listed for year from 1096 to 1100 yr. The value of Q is 18.33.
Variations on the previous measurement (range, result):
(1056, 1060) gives 33.23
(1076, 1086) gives 21.02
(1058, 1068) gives 31.03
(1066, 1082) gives 27.73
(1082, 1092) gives 16.1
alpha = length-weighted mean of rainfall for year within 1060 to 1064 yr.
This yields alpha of 29.1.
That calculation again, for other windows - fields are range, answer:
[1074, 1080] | 20.2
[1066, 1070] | 26.2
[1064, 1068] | 26.5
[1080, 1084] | 16.8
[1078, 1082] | 18.2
